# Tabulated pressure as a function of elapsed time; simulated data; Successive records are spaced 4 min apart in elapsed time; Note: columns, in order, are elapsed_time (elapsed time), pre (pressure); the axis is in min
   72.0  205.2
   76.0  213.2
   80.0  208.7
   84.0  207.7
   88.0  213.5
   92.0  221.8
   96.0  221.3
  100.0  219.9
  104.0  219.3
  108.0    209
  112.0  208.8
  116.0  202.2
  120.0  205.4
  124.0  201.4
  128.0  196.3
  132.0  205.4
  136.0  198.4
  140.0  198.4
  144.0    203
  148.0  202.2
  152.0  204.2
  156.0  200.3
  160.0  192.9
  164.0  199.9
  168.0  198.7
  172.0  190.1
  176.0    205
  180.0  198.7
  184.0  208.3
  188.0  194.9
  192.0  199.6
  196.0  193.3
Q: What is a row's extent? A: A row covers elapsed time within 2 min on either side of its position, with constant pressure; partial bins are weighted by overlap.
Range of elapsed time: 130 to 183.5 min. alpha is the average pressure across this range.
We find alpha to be 200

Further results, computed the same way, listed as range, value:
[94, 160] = 206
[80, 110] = 216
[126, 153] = 201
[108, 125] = 205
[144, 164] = 200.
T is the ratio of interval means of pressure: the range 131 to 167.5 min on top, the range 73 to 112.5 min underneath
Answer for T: 0.9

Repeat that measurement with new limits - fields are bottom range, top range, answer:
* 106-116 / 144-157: 0.98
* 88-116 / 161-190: 0.92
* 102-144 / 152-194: 0.97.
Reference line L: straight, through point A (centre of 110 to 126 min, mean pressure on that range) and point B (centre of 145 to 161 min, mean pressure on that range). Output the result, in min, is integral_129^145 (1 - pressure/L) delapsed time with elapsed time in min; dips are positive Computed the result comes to 0.1 min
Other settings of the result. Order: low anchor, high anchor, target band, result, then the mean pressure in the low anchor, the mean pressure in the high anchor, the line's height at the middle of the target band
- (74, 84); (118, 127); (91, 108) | -1.0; 210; 203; 207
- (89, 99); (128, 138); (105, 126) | 0.4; 221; 201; 210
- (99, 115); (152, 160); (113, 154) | 0.8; 213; 199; 206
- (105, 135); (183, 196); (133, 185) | 0.4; 204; 199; 201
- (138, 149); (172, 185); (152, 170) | 0.2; 201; 202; 201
